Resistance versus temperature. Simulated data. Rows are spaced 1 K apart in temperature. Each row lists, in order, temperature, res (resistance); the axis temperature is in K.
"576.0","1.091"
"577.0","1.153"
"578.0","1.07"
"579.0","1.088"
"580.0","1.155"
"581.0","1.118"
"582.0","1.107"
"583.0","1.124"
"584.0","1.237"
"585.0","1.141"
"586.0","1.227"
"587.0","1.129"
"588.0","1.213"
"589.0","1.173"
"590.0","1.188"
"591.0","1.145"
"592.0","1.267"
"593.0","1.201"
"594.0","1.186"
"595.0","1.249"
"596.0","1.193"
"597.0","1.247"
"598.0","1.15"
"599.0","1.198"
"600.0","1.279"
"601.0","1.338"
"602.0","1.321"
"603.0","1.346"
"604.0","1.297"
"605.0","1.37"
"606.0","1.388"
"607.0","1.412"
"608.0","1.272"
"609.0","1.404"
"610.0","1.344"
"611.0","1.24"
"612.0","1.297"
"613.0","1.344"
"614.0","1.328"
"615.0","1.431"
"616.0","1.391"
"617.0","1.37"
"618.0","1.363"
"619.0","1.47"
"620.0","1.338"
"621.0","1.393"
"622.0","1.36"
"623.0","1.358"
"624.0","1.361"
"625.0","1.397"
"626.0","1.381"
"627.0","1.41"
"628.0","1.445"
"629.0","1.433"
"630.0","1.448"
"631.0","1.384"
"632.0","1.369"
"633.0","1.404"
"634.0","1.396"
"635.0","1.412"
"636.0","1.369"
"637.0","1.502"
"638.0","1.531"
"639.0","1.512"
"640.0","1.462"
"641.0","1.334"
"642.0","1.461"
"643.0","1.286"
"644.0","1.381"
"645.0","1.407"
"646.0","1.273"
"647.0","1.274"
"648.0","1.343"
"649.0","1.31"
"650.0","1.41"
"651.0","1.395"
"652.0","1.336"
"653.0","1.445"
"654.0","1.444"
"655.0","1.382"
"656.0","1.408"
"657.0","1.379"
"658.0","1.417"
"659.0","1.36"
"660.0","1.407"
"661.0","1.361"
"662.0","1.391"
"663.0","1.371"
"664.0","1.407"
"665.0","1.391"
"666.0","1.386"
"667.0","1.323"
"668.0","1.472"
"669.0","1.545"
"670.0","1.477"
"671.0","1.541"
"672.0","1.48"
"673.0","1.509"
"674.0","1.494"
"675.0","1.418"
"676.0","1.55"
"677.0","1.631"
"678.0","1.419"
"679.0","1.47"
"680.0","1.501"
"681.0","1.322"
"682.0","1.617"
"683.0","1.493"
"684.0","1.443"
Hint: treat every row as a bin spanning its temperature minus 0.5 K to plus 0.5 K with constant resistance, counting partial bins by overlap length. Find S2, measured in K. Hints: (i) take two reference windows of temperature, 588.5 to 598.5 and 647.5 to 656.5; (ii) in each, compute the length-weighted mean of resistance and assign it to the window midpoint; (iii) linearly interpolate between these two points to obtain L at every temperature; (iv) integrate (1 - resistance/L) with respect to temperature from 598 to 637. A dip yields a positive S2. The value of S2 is -2.7 K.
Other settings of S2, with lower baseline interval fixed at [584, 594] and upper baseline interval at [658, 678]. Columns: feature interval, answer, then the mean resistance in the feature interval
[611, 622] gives -0.7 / 1.37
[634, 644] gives -0.5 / 1.43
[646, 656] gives 0.2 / 1.37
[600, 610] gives -0.8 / 1.35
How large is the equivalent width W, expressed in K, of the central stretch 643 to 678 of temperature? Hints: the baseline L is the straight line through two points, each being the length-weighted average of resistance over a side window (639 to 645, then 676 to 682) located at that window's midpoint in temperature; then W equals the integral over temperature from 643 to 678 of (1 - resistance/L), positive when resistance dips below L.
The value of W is 0.7 K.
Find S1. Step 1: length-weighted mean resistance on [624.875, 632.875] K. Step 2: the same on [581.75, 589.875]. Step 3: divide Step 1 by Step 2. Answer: 1.20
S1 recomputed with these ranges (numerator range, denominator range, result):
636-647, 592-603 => 1.13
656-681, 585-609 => 1.15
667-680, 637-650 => 1.08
